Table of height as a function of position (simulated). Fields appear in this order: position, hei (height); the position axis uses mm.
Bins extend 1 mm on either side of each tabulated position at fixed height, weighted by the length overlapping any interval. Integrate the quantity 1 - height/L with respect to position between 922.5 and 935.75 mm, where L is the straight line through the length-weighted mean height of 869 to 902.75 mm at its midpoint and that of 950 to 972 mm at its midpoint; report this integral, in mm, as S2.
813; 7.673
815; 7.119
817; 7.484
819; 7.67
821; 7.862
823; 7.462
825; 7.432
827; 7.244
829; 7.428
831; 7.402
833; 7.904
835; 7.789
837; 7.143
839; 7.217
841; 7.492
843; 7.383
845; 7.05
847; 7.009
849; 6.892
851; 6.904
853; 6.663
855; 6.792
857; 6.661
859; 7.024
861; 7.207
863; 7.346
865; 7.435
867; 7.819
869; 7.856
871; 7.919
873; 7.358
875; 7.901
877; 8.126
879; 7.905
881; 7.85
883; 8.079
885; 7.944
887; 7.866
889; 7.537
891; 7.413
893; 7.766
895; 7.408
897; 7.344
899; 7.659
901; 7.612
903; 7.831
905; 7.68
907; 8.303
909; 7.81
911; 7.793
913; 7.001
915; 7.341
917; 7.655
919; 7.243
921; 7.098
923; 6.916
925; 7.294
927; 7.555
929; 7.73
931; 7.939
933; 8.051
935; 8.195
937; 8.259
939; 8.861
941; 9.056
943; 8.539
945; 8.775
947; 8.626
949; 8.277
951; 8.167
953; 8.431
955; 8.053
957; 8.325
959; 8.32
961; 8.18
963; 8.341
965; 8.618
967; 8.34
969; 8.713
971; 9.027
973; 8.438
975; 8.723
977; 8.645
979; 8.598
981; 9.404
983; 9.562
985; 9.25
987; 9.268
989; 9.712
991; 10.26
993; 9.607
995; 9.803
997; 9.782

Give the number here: 0.72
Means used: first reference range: 7.74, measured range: 7.69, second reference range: 8.41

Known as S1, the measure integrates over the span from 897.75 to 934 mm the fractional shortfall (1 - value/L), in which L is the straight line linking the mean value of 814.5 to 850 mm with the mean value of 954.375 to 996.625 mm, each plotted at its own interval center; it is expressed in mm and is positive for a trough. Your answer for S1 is 3.1 mm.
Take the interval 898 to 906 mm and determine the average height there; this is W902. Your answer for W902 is 7.7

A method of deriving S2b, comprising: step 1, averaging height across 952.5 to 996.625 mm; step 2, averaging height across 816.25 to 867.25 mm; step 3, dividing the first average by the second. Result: 1.22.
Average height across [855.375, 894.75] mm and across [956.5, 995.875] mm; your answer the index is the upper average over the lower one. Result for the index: 1.18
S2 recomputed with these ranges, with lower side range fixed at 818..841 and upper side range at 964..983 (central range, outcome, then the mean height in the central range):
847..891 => 2.2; 7.47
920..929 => 1.2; 7.27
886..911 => 1.3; 7.69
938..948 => -0.3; 8.77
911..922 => 1.3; 7.32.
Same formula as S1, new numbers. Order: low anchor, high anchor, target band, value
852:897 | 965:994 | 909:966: 3.07 mm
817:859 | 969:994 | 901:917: 1.06 mm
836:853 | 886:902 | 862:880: -0.93 mm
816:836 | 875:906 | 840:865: 1.92 mm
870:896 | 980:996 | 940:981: 2.67 mm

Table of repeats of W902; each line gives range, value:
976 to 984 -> 9.05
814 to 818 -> 7.3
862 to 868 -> 7.53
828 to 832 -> 7.42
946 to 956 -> 8.31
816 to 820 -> 7.58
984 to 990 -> 9.41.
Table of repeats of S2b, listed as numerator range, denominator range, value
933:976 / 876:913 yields 1.09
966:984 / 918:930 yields 1.21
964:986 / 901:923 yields 1.17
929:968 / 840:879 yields 1.14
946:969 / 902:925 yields 1.11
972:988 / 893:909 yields 1.17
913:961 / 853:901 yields 1.06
